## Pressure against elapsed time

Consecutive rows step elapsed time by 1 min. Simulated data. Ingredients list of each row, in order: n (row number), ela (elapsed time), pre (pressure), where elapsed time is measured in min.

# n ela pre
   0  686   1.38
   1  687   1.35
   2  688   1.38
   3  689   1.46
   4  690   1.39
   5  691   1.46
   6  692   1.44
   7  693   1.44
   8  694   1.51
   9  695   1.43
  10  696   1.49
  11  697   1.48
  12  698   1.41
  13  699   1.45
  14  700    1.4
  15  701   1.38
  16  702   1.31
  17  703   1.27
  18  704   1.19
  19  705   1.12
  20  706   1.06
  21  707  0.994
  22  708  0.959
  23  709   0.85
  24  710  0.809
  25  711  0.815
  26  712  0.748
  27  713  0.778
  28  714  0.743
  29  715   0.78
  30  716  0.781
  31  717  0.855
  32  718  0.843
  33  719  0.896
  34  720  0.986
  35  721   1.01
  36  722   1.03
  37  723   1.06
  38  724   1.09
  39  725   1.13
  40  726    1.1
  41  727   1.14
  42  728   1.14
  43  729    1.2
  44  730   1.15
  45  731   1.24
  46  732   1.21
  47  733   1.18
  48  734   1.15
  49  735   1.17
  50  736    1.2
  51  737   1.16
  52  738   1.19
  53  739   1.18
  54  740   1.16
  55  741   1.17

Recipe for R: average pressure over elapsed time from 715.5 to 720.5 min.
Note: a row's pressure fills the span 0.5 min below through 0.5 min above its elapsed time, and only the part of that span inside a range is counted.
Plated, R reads 0.872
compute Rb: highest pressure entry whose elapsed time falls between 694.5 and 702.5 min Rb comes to 1.49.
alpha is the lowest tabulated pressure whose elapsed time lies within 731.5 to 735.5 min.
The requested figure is 1.15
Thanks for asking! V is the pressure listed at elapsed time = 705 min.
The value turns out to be 1.12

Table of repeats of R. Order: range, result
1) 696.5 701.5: 1.42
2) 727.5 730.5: 1.16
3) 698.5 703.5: 1.36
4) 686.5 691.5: 1.41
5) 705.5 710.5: 0.934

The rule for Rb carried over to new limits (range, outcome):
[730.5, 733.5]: 1.24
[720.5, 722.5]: 1.03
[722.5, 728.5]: 1.14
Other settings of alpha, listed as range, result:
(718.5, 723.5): 0.896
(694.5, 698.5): 1.41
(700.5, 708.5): 0.959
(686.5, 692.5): 1.35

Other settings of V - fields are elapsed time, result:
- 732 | 1.21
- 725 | 1.13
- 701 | 1.38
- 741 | 1.17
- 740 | 1.16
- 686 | 1.38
